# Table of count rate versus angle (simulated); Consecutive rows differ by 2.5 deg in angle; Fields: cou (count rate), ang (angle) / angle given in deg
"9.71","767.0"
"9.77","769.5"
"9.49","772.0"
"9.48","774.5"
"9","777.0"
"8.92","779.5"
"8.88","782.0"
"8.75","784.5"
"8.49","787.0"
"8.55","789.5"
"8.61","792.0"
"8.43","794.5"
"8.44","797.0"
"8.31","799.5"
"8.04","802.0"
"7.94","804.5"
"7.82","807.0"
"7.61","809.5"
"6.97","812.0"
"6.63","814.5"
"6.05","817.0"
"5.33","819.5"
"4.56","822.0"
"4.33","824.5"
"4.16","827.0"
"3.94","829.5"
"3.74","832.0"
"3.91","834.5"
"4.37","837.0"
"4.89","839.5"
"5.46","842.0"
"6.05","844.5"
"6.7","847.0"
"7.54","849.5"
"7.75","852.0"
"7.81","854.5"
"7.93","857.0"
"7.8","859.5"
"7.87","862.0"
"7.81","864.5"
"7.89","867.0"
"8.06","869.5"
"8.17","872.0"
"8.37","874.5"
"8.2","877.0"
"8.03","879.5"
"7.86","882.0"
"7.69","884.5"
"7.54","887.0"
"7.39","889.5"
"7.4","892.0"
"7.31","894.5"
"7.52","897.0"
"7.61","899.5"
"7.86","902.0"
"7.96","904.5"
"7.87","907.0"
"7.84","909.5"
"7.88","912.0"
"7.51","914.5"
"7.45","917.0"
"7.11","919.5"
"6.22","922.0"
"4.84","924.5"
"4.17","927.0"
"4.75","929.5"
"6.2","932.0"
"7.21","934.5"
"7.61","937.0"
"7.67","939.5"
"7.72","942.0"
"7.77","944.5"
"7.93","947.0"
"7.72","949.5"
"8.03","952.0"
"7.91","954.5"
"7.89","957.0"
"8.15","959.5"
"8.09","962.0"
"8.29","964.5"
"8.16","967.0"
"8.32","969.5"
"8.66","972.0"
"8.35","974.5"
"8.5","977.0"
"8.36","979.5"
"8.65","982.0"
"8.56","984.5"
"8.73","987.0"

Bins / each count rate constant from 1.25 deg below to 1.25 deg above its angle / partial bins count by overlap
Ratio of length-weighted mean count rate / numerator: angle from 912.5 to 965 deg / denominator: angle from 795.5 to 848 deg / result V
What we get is 1.2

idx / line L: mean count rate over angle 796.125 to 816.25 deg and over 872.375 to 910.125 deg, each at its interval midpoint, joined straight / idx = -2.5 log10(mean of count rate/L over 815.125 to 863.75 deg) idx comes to 0.30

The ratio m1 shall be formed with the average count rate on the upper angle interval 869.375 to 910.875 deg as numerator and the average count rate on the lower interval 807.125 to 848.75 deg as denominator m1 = 1.45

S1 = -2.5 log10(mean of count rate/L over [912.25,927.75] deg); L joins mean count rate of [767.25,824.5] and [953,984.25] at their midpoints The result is 0.269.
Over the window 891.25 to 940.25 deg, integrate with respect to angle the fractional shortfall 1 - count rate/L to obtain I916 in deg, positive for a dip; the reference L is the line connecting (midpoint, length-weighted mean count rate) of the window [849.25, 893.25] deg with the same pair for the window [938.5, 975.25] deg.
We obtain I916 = 5.9 deg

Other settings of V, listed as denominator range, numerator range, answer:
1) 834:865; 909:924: 1.08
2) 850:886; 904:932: 0.84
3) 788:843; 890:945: 1.12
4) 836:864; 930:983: 1.16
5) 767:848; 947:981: 1.16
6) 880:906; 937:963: 1.03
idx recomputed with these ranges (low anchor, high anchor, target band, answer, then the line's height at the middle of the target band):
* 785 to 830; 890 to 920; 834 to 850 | 0.29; 7.21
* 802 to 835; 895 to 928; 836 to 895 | -0.14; 6.43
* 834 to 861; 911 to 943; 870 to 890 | -0.21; 6.53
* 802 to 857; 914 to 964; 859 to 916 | -0.19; 6.58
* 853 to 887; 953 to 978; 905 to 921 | 0.06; 8.07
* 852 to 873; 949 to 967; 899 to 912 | 0.02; 7.96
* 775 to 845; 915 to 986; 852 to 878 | -0.13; 7.05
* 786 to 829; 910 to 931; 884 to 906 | -0.17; 6.46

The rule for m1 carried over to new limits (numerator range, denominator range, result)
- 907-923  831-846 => 1.54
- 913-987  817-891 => 1.14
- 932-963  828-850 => 1.52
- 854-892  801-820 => 1.11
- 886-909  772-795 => 0.86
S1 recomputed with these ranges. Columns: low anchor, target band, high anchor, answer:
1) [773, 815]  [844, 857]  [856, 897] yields 0.10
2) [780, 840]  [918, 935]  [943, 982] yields 0.33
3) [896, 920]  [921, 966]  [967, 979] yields 0.14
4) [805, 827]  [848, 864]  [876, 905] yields -0.12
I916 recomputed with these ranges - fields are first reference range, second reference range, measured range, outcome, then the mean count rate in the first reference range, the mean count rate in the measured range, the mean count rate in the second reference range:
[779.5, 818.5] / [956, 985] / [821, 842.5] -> 9.9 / 7.98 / 4.33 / 8.33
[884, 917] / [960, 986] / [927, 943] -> 2.7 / 7.64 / 6.64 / 8.39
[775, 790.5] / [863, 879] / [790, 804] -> 0.5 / 8.8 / 8.35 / 8.08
